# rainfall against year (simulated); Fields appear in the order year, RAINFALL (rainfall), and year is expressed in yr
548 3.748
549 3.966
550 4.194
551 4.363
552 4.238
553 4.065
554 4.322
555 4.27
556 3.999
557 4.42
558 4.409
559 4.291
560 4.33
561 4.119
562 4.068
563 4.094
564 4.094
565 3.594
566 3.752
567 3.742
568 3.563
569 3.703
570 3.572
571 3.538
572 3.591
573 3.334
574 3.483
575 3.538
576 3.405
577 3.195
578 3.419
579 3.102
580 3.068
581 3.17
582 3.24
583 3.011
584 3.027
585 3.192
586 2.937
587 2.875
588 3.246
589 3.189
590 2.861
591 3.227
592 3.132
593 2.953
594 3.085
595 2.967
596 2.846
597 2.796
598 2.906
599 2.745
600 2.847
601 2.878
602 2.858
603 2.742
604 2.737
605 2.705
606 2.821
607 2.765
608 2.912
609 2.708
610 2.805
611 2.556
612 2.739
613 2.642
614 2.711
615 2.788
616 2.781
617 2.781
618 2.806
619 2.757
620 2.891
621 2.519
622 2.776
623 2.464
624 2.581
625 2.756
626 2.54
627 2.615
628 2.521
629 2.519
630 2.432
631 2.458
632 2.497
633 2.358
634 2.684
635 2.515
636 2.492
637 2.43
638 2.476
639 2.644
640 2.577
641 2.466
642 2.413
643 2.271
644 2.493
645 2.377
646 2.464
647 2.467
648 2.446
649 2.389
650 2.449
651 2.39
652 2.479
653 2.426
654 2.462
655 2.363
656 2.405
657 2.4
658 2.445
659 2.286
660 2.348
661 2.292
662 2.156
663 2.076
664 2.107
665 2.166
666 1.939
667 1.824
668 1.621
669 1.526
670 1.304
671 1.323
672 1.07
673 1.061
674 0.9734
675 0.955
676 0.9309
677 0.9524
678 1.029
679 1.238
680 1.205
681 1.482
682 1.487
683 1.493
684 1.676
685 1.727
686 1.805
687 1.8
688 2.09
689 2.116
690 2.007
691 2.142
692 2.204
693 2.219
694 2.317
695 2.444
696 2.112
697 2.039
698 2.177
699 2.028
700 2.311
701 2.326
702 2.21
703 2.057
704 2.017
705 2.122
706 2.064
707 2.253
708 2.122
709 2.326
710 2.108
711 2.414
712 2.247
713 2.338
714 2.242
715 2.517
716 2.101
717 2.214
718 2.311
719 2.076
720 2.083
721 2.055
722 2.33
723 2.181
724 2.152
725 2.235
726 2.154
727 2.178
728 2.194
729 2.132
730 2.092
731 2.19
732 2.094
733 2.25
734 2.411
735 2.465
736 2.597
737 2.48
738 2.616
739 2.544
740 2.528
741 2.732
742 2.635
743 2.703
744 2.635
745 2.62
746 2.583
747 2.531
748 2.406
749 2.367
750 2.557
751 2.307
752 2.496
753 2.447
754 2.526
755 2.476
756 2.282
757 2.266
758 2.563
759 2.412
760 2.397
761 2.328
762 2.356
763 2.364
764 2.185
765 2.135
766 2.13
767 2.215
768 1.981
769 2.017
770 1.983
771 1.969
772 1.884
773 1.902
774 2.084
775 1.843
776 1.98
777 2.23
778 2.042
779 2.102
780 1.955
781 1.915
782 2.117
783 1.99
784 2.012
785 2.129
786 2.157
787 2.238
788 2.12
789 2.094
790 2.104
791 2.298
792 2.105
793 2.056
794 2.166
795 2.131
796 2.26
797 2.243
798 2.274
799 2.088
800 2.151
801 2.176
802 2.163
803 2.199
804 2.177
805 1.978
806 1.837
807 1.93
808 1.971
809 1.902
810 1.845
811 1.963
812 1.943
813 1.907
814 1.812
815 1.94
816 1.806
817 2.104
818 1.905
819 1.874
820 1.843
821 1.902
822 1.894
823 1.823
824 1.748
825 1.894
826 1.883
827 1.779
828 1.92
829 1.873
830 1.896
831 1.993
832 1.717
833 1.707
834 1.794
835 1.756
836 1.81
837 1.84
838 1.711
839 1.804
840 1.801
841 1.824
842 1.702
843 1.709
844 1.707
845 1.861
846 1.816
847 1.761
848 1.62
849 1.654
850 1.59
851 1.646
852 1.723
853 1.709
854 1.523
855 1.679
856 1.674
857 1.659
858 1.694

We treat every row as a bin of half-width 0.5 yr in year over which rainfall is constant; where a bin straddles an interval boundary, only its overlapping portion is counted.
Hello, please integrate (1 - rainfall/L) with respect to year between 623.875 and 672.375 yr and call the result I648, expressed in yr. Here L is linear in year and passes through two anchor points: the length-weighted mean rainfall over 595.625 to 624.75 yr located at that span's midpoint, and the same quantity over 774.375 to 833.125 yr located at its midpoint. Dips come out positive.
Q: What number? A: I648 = 5.8 yr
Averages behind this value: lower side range 2.75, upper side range 2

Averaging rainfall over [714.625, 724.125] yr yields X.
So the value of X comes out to 2.2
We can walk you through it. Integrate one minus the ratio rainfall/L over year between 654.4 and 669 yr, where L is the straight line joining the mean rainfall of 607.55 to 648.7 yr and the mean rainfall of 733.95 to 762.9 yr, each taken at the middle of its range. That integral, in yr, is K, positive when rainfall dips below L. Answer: 2.3 yr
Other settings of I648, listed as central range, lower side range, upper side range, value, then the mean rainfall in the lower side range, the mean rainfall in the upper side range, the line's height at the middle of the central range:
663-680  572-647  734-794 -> 7.9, 2.81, 2.27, 2.59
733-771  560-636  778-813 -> -1.9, 3.02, 2.08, 2.29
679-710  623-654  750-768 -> 5.3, 2.49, 2.34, 2.42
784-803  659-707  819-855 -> -4.0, 1.81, 1.78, 1.79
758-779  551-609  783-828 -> 1.0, 3.39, 2.02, 2.24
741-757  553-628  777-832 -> -1.3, 3.19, 2.01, 2.32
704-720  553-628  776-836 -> 1.9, 3.19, 2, 2.52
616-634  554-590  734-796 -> 3.4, 3.59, 2.27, 3.23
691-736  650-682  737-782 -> -3.6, 1.79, 2.3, 2.05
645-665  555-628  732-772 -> 3.5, 3.16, 2.39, 2.85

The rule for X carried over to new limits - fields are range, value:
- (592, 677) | 2.41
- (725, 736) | 2.23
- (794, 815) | 2.05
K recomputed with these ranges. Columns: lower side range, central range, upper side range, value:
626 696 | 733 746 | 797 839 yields -3.7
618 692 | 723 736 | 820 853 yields -1.6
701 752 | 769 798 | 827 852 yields -0.5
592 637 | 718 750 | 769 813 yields -1.4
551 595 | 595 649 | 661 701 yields 1.8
